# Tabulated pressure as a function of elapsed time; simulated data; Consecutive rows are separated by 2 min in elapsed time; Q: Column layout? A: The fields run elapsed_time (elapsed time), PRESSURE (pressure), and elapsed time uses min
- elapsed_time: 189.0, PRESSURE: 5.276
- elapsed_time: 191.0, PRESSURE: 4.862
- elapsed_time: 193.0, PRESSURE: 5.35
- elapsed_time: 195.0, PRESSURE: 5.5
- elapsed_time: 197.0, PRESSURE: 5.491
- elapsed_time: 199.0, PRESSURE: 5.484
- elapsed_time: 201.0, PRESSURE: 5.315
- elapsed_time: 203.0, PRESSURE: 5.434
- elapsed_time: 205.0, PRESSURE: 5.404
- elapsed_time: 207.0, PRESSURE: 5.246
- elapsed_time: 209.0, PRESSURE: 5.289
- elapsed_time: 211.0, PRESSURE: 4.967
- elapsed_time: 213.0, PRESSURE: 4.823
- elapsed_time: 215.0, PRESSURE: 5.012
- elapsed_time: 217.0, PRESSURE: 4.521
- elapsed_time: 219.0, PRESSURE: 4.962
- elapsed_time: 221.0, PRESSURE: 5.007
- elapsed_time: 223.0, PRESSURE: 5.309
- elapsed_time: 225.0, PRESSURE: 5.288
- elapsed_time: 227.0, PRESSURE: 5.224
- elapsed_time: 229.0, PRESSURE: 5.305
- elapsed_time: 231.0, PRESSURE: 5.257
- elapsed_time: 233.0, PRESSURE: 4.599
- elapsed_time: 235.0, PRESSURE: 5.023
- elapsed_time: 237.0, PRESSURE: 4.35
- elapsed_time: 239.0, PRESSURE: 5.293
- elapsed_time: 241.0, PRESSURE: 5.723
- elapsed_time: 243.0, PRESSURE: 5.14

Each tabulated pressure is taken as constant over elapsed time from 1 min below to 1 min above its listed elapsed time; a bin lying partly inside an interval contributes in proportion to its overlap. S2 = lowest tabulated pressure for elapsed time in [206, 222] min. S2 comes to 4.521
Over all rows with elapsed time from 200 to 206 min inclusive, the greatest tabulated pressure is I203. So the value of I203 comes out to 5.434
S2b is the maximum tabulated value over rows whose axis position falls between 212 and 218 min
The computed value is 5.012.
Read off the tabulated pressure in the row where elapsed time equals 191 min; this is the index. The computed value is 4.862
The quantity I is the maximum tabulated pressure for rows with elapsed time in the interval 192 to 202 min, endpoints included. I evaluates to 5.5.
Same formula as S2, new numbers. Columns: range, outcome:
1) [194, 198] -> 5.491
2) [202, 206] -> 5.404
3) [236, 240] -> 4.35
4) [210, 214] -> 4.823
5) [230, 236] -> 4.599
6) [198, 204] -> 5.315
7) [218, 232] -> 4.962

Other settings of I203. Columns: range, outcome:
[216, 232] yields 5.309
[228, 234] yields 5.305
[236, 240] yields 5.293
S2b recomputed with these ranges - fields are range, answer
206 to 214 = 5.289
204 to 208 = 5.404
